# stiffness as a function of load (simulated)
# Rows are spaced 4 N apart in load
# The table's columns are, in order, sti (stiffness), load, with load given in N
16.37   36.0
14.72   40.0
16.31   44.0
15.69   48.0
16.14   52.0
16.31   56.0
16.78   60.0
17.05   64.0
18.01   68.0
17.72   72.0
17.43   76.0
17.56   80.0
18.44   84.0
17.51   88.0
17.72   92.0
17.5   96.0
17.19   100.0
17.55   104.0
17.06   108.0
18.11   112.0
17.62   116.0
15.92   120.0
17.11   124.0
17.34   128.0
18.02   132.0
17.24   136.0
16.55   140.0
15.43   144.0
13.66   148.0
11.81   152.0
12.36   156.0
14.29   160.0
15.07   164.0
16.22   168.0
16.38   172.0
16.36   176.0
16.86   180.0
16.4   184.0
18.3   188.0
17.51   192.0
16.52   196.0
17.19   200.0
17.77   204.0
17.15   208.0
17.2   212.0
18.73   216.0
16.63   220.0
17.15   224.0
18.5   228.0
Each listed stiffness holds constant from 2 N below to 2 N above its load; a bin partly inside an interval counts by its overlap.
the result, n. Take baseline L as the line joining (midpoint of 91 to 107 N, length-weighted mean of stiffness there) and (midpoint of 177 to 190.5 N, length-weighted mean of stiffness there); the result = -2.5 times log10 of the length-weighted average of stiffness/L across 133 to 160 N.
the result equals 0.18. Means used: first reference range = 17.4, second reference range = 17.1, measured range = 14.6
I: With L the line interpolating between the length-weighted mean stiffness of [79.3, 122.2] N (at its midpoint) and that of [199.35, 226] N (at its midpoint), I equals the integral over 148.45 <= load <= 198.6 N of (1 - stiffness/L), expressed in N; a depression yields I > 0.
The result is 5.2 N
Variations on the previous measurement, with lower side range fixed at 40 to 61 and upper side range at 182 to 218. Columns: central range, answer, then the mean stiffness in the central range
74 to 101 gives -2.0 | 17.6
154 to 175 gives 2.7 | 14.9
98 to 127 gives -1.0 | 17.2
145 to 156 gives 2.6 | 12.9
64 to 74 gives -0.9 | 17.7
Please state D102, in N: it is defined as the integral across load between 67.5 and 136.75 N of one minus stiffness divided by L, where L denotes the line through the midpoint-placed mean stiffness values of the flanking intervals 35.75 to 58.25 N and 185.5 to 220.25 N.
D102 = -4.4 N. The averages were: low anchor 15.9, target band 17.5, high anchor 17.5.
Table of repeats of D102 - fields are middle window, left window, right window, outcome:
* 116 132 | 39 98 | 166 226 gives 0.0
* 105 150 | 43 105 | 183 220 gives 1.4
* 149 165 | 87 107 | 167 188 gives 3.4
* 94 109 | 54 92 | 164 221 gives 0.0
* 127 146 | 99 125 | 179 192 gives 0.4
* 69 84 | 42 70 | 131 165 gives -1.4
